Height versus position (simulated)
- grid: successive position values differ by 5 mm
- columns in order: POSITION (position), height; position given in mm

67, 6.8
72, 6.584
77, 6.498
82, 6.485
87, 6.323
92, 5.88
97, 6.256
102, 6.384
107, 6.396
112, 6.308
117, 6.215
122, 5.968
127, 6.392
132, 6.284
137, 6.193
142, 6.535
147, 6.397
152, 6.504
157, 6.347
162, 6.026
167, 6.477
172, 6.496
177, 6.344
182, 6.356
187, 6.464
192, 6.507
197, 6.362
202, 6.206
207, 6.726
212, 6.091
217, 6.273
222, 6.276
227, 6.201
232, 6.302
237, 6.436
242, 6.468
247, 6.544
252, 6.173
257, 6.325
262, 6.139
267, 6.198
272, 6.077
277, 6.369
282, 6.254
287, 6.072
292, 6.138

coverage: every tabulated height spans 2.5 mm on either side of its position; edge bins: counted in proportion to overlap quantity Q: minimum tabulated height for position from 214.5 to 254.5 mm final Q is 6.173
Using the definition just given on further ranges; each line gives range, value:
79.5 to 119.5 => 5.88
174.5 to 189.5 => 6.344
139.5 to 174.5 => 6.026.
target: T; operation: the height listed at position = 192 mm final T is 6.507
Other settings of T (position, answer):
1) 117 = 6.215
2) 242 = 6.468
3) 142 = 6.535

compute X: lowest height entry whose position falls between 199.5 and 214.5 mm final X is 6.091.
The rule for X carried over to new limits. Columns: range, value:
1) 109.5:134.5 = 5.968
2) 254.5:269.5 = 6.139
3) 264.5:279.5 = 6.077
